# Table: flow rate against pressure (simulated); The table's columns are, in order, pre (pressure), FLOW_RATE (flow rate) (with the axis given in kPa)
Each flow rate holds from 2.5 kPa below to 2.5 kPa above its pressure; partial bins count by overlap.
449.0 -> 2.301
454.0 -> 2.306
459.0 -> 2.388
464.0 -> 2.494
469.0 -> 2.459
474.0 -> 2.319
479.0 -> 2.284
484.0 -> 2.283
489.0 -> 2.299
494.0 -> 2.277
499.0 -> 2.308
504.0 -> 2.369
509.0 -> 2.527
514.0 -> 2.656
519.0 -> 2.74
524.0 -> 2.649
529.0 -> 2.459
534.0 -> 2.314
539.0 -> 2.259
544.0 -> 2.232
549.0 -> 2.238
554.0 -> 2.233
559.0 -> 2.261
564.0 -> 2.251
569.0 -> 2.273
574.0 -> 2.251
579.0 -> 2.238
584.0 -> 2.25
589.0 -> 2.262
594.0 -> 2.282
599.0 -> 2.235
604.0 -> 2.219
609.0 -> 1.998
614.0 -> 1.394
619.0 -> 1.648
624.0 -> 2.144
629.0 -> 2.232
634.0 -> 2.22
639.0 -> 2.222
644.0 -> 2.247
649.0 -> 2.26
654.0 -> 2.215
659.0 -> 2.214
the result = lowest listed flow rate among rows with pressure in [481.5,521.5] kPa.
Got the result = 2.277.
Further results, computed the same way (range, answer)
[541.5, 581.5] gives 2.232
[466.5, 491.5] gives 2.283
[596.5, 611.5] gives 1.998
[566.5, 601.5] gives 2.235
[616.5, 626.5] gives 1.648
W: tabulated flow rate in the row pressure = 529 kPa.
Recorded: 2.459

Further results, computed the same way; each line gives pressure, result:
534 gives 2.314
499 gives 2.308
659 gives 2.214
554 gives 2.233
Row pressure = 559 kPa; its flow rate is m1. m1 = 2.261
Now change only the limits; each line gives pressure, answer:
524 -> 2.649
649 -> 2.26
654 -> 2.215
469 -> 2.459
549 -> 2.238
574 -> 2.251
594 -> 2.282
